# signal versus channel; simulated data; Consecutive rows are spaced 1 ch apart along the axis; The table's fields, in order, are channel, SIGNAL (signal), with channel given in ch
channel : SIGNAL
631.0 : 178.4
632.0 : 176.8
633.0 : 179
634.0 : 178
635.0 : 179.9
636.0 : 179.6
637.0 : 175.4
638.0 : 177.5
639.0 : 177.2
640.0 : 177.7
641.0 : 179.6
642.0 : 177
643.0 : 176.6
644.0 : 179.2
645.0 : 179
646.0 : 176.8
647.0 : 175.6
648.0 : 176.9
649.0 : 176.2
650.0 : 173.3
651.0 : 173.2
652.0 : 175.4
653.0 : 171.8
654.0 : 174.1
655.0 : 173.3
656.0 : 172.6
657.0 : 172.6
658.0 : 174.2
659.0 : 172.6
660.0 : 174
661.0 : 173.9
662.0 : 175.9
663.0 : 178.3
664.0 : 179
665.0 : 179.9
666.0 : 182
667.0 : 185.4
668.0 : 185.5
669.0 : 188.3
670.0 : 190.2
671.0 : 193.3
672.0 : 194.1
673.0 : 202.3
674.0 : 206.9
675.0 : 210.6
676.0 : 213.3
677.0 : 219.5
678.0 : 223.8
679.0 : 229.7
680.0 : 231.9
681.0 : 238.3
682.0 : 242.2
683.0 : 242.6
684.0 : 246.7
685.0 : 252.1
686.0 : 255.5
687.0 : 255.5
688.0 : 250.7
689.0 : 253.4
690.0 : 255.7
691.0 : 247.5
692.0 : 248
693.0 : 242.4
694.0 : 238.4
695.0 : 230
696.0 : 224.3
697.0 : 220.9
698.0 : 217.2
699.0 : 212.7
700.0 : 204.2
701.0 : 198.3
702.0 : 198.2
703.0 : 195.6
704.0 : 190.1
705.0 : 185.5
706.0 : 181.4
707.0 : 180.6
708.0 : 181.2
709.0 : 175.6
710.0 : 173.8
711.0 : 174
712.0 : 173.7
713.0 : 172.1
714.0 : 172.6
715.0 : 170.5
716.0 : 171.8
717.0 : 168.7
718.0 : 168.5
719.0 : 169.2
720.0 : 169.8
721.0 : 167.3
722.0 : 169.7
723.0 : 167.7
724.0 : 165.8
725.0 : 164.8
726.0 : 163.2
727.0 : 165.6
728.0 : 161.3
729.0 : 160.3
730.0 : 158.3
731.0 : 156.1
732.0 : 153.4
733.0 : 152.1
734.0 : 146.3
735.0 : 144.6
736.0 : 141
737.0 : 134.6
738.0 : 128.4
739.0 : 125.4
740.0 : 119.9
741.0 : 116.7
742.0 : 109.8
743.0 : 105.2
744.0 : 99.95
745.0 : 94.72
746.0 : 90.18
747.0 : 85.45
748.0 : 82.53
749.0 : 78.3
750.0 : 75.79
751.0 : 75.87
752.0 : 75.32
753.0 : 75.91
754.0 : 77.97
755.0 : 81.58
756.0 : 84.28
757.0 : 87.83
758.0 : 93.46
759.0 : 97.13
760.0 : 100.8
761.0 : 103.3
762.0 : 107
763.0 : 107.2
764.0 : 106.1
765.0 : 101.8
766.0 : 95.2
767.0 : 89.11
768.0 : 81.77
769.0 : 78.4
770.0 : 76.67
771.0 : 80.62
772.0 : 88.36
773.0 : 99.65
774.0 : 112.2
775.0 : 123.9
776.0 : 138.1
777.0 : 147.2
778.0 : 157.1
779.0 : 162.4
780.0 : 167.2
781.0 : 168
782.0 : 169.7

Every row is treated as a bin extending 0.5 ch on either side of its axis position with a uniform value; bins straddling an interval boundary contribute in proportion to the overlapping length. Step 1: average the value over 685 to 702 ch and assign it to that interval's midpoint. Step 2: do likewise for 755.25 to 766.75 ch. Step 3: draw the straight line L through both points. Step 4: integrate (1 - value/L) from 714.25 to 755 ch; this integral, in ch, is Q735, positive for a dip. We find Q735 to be 5.7 ch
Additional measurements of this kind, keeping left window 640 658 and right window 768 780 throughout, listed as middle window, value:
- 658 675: -1.9 ch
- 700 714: -3.4 ch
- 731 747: 1.1 ch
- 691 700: -4.4 ch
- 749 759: 3.5 ch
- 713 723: -1.9 ch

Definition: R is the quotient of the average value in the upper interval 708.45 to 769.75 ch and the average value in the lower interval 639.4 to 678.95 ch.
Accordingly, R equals 0.7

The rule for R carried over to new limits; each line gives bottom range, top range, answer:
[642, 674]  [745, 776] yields 0.51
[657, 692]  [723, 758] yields 0.56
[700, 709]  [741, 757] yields 0.46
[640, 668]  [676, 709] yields 1.27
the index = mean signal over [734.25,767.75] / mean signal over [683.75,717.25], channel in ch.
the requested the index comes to 0.5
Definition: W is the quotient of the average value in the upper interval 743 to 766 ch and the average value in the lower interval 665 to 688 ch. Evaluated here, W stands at 0.42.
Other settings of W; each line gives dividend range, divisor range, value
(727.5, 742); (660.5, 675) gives 0.75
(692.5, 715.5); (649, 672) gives 1.10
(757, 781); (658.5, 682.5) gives 0.55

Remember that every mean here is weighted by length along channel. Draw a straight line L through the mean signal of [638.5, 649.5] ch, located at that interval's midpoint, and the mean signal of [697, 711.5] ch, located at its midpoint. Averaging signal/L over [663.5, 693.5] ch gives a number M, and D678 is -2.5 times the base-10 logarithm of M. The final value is -0.19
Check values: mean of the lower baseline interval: 177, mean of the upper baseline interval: 192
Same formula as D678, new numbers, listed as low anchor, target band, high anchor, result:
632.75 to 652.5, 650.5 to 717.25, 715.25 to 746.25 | -0.238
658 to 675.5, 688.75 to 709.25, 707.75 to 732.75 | -0.214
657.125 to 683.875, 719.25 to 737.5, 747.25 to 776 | -0.203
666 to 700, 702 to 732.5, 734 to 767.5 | -0.067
